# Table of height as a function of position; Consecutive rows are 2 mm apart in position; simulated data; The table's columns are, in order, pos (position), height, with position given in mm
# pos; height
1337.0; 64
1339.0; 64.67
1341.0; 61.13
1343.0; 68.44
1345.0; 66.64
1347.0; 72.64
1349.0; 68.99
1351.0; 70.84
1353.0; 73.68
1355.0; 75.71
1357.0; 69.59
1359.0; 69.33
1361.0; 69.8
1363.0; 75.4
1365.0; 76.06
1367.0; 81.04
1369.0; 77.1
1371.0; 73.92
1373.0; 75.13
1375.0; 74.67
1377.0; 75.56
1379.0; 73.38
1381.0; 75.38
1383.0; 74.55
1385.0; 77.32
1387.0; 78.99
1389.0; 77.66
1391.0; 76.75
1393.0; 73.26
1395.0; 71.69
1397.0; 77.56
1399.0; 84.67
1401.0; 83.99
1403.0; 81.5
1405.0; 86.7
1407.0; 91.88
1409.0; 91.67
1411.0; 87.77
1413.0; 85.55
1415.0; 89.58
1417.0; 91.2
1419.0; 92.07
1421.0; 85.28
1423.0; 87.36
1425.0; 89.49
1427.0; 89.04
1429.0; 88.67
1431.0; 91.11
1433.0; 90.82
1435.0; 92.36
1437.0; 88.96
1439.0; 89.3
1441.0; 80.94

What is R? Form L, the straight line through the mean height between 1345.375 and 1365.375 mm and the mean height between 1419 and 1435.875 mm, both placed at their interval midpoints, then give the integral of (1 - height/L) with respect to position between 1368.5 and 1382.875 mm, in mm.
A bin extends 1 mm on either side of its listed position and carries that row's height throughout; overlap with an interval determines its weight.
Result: 0.4 mm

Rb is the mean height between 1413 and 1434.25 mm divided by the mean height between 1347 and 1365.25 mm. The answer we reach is 1.24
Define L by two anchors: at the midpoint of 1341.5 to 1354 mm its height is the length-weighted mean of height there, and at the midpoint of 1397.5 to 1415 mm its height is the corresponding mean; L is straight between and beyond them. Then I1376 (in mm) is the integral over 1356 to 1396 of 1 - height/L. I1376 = 1.55 mm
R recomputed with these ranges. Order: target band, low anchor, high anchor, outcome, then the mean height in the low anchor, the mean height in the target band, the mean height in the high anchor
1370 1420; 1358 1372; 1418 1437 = 0.62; 74.7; 80.9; 89.5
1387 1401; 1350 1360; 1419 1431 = 0.62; 71.8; 77.6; 88.6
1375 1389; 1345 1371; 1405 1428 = 0.66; 73.1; 75.9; 89.1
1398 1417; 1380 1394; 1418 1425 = -0.85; 76.3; 87.3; 88.4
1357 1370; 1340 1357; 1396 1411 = -0.05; 69.7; 74.4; 85.6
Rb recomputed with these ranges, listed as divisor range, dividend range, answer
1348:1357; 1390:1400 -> 1.07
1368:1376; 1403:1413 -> 1.17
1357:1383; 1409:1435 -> 1.20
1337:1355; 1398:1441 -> 1.29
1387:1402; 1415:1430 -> 1.14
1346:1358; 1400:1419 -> 1.22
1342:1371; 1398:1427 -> 1.21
